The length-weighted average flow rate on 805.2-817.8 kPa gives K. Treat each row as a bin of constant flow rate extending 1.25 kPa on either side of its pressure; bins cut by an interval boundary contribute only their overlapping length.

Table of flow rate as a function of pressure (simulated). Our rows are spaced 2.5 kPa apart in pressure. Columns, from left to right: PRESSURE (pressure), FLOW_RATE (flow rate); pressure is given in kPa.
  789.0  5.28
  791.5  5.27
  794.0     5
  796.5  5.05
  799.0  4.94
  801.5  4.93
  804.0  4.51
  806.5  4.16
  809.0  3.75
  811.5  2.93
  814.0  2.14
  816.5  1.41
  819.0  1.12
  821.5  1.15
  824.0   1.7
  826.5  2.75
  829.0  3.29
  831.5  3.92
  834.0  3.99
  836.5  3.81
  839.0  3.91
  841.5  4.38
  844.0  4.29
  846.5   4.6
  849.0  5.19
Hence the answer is 2.88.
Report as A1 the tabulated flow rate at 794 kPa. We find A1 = 5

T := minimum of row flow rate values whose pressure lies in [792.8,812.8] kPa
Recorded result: 2.93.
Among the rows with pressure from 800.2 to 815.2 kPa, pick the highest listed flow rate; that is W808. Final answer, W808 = 4.93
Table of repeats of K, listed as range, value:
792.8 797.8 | 5.02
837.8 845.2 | 4.19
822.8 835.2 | 3.13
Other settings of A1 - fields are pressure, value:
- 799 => 4.94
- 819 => 1.12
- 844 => 4.29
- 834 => 3.99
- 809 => 3.75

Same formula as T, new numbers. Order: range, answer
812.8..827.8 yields 1.12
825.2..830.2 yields 2.75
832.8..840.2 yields 3.81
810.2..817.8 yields 1.41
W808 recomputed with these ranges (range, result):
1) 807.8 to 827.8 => 3.75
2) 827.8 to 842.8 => 4.38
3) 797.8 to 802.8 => 4.94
